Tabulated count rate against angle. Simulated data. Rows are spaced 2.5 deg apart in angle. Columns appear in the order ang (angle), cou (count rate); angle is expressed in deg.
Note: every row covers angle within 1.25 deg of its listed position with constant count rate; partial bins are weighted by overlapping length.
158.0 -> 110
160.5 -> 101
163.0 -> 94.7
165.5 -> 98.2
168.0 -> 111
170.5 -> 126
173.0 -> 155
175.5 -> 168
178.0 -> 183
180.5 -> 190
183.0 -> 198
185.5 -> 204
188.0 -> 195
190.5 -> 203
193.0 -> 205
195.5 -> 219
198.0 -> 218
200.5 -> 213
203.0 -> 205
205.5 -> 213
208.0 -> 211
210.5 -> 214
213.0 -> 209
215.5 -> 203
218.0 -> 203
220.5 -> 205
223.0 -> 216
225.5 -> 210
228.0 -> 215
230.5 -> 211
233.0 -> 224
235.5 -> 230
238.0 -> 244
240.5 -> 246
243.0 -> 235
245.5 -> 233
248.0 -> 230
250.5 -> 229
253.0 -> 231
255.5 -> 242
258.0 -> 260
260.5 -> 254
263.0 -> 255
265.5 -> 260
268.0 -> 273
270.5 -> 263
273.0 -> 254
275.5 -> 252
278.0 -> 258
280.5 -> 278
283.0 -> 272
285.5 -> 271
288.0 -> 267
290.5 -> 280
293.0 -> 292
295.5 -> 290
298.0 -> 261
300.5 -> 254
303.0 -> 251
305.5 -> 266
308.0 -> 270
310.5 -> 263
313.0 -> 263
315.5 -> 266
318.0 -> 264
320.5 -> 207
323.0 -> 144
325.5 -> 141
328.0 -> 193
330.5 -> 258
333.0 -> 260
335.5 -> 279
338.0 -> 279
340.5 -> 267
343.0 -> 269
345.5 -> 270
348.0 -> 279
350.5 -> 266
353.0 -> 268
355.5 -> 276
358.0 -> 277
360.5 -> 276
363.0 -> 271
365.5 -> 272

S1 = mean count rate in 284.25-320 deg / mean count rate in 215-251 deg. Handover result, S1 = 1.20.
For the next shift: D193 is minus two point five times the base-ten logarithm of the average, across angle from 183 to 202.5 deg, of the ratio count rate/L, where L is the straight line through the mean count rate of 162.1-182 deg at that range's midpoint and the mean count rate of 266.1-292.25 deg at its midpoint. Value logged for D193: -0.24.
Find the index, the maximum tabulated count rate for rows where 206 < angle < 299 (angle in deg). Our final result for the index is 292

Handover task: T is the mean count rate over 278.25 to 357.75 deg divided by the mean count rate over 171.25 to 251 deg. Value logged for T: 1.23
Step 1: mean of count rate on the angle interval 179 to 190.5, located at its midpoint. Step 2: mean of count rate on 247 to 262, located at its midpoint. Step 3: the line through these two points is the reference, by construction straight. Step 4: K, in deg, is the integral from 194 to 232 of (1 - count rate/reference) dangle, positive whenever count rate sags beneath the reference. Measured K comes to 0.66 deg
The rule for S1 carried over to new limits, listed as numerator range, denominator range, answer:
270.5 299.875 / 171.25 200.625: 1.39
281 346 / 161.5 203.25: 1.45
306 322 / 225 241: 1.13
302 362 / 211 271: 1.09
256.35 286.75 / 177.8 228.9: 1.27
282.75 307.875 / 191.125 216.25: 1.28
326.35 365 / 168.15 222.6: 1.35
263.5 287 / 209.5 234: 1.25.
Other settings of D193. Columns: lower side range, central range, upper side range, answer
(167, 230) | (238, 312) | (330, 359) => -0.10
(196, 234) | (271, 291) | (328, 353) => -0.11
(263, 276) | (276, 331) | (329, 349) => 0.06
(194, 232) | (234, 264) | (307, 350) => -0.09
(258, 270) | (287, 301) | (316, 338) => -0.14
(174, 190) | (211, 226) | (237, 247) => 0.06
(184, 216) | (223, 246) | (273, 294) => 0.03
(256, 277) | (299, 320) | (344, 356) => 0.02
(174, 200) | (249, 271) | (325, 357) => -0.11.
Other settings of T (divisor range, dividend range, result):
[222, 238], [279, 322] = 1.21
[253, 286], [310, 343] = 0.92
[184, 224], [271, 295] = 1.29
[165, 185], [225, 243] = 1.44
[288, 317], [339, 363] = 1.01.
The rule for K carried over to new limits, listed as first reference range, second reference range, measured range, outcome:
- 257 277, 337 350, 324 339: 2.1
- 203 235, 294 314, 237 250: -0.6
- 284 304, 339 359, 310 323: 1.4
